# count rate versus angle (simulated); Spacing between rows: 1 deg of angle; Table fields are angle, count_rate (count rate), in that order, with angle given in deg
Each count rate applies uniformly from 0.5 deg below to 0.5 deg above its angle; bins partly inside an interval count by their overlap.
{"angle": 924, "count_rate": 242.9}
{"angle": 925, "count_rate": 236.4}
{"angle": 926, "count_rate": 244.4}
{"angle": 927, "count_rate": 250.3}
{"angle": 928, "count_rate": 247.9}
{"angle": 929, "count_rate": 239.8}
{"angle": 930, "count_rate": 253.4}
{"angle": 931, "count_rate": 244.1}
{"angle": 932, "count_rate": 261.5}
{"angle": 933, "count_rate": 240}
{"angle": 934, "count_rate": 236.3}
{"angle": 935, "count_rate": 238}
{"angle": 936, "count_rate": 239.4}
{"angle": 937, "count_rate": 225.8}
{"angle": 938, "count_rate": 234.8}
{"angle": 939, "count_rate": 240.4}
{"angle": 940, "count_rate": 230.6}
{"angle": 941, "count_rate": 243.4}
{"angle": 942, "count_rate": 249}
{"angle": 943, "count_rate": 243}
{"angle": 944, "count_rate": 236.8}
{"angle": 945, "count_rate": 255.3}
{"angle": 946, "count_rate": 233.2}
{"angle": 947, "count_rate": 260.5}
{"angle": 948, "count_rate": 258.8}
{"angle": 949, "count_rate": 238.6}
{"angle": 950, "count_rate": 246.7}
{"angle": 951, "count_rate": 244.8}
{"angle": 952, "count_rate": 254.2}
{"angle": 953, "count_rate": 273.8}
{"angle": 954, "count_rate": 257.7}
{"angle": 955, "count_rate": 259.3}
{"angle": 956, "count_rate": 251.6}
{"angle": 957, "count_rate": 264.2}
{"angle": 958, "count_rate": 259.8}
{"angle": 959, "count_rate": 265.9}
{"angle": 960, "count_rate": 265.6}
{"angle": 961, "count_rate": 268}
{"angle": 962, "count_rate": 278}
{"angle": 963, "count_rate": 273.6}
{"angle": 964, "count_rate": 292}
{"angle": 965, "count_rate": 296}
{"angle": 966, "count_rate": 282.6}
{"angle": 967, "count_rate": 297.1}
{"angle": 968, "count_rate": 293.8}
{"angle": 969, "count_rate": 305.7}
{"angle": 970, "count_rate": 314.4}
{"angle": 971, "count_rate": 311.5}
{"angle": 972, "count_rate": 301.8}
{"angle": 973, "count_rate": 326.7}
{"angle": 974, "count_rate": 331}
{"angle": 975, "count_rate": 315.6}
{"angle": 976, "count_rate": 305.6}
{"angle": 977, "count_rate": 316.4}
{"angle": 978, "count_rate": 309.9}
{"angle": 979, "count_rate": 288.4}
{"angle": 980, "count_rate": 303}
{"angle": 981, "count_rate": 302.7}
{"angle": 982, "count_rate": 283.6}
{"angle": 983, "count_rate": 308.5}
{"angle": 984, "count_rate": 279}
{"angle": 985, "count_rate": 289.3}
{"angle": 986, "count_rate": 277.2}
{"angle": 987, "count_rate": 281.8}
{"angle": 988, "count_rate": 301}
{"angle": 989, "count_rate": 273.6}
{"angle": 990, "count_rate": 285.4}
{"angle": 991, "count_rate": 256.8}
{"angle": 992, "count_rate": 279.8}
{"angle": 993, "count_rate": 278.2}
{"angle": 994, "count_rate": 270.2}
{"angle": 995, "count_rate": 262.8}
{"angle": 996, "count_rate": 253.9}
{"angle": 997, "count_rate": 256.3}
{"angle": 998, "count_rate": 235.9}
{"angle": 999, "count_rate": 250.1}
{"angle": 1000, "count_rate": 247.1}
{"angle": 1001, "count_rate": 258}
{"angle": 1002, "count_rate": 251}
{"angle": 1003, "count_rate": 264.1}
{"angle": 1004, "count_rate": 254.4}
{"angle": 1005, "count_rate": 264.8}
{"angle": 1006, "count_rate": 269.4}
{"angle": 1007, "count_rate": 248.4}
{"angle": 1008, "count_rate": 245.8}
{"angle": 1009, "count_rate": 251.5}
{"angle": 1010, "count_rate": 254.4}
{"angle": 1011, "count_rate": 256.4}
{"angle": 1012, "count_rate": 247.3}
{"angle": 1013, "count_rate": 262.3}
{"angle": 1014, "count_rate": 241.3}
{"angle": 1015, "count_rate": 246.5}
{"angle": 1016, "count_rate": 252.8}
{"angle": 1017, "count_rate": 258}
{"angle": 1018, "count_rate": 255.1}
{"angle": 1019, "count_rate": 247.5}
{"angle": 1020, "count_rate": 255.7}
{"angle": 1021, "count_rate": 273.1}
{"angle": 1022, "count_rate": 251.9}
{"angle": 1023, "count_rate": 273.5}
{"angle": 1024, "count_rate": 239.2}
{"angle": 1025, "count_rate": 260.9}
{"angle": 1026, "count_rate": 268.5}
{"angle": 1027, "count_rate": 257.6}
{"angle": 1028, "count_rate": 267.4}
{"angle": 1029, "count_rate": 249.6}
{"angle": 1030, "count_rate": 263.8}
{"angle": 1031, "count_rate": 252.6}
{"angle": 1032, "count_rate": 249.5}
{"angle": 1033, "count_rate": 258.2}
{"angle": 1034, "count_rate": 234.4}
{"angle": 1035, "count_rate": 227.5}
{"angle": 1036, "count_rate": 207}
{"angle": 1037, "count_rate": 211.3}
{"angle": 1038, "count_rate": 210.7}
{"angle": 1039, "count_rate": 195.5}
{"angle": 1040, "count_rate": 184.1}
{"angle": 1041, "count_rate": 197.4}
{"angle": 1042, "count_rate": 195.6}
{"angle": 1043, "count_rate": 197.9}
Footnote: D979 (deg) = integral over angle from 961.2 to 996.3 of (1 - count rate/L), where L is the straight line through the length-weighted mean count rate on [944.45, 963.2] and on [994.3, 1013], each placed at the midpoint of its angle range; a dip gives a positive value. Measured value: -4.9 deg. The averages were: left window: 258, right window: 254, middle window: 292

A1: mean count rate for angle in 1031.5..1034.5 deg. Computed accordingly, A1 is 247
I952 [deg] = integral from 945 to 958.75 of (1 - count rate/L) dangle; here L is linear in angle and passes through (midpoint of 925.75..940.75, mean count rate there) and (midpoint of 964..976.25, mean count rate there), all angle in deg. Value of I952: 1.0 deg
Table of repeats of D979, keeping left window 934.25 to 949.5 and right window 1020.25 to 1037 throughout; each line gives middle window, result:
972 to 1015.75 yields -4.8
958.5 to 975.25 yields -3.5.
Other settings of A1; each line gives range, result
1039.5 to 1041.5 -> 191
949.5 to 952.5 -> 249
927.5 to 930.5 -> 247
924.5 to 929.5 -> 244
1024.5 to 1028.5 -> 264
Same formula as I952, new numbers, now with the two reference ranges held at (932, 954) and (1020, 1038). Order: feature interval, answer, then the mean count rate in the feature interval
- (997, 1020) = -0.47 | 253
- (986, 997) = -1.19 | 274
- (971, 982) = -2.80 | 309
